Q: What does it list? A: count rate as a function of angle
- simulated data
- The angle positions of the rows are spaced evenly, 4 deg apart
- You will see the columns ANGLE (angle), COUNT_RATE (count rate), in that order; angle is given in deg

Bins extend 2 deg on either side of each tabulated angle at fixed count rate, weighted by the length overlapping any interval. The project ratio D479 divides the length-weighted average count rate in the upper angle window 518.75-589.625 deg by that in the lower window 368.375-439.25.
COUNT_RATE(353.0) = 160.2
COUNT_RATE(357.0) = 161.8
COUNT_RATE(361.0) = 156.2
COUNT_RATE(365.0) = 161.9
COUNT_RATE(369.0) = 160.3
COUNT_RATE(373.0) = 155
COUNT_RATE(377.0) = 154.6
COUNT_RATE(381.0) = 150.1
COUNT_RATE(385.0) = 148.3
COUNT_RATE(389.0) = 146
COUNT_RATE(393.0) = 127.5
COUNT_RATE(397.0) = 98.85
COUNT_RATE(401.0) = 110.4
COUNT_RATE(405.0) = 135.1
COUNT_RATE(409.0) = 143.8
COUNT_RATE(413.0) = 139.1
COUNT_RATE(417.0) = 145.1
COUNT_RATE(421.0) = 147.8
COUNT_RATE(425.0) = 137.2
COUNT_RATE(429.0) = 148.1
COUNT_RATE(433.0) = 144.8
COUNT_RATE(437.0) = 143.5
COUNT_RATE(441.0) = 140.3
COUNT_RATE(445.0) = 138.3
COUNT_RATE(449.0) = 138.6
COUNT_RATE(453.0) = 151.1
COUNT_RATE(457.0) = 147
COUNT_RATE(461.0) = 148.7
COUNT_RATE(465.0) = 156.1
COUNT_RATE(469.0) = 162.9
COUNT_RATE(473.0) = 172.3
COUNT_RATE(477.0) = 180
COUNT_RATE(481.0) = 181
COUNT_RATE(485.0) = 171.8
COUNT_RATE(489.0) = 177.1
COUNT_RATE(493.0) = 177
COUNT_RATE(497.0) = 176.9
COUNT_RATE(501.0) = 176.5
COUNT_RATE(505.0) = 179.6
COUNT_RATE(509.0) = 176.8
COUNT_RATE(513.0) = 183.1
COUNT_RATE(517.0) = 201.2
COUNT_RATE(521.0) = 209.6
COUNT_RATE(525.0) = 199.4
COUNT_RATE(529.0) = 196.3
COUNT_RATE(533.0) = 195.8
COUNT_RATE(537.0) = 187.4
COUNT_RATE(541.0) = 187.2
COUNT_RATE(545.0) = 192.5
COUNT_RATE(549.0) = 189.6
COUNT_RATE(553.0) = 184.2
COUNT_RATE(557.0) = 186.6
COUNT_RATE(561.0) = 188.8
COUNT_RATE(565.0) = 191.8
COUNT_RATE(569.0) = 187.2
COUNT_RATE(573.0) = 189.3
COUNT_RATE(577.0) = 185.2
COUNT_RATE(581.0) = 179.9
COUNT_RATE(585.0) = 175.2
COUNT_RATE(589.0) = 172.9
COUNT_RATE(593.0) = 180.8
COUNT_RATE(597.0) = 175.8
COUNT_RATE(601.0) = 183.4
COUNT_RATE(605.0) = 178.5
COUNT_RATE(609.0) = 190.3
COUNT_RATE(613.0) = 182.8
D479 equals 1.3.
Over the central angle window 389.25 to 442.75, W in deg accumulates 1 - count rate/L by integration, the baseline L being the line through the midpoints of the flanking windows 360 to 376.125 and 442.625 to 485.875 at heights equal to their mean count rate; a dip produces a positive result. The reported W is 7.6 deg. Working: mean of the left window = 158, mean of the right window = 158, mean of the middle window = 136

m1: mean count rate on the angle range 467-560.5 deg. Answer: 185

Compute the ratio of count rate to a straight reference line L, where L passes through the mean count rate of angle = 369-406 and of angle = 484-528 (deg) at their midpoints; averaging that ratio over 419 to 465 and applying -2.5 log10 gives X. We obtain 0.10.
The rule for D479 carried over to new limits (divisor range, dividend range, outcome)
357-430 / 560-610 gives 1.28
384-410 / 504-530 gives 1.50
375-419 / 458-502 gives 1.25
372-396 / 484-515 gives 1.23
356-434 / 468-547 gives 1.29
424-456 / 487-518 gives 1.26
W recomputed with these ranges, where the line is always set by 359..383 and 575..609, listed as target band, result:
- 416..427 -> 1.3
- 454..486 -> 0.5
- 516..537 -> -3.2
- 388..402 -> 3.5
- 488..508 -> -0.9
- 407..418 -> 1.3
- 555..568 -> -0.9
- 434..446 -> 1.6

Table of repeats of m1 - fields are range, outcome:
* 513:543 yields 196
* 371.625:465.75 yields 141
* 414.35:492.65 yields 155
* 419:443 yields 144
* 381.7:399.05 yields 132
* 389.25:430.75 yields 134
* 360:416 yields 142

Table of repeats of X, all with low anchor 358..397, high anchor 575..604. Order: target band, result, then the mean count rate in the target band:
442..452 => 0.14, 140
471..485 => -0.09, 177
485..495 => -0.07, 176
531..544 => -0.11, 190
